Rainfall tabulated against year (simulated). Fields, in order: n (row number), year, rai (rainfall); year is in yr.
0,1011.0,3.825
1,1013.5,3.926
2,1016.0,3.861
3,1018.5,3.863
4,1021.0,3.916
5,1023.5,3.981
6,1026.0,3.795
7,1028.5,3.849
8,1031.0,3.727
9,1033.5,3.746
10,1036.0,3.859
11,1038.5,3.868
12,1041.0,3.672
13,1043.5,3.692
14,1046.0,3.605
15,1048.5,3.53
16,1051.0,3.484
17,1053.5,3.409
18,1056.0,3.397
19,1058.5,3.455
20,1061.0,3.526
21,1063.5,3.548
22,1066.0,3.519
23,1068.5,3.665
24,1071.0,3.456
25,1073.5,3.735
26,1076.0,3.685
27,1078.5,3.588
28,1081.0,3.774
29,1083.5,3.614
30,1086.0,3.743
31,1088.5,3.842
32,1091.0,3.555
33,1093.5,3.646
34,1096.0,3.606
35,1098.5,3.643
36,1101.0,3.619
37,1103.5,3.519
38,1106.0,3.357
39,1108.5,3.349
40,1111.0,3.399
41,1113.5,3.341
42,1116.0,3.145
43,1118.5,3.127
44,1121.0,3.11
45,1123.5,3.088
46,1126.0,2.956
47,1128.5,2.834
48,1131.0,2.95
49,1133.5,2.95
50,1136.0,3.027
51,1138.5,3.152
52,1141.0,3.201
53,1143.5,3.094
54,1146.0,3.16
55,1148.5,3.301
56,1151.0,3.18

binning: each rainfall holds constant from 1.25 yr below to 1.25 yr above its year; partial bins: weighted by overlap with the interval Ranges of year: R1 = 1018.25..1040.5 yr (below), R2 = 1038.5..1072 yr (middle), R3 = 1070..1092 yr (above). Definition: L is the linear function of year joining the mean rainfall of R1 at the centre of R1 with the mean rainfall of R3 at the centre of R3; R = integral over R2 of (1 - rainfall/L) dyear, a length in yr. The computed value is 1.8 yr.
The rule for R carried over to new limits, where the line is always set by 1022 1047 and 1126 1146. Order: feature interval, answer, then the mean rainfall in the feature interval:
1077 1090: -1.10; 3.71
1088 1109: -1.64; 3.57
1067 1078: -0.40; 3.63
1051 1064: 0.53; 3.46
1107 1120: -0.29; 3.27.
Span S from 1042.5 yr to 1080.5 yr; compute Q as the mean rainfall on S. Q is 3.56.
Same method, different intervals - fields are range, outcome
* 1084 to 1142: 3.32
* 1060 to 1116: 3.57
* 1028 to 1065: 3.62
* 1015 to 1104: 3.67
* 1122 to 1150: 3.07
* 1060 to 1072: 3.54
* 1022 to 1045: 3.8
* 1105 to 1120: 3.28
